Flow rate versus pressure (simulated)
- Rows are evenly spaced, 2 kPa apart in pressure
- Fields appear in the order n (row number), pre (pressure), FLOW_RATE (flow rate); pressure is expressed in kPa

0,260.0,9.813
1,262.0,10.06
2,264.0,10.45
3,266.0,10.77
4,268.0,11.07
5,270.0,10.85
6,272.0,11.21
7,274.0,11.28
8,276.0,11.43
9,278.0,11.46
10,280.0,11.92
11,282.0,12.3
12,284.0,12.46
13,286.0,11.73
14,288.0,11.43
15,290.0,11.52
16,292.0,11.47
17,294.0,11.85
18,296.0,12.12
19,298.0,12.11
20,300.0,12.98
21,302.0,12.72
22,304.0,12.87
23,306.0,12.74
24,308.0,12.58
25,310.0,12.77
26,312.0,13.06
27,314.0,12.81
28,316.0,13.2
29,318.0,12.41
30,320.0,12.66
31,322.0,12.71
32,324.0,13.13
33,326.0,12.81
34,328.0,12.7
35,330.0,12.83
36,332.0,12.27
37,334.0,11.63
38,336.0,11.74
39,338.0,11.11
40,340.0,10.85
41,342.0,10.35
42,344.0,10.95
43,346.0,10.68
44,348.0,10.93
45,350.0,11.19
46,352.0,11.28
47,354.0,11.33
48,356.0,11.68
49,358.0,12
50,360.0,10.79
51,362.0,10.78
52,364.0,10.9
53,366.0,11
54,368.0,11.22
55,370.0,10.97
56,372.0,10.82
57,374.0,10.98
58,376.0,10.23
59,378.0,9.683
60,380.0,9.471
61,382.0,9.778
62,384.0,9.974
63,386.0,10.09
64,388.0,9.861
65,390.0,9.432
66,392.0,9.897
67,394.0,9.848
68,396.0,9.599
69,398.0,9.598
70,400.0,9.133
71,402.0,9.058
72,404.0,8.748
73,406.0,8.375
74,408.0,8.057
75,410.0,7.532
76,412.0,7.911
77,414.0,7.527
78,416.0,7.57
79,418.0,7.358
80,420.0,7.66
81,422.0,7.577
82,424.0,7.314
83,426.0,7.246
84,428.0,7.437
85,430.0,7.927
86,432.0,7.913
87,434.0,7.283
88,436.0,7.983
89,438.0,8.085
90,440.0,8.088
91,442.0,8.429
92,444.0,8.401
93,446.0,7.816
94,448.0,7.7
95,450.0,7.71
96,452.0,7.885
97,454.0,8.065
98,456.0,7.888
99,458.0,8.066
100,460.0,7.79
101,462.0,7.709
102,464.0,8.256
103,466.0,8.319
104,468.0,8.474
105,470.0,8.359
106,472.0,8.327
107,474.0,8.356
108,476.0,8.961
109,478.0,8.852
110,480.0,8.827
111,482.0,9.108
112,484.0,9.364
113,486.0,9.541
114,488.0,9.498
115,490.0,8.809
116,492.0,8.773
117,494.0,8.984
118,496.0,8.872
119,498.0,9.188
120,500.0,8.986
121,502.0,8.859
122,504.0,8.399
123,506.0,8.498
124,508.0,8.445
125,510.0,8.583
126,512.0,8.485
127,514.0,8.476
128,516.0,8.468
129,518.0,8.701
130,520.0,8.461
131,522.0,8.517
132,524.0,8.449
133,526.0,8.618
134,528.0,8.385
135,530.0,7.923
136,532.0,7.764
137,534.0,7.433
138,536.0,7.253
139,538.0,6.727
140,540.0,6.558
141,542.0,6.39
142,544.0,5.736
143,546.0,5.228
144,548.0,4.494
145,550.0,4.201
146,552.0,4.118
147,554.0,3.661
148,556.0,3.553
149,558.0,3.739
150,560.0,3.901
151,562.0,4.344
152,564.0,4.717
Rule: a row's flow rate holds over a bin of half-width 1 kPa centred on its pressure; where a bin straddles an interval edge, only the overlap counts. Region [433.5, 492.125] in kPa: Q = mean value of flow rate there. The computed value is 8.36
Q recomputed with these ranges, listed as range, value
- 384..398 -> 9.79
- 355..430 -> 9.36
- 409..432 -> 7.57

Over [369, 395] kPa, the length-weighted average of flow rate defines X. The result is 10.1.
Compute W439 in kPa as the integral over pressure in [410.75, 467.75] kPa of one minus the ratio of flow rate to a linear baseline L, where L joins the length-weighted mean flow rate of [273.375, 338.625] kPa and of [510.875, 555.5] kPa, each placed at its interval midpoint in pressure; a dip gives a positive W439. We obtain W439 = 8.2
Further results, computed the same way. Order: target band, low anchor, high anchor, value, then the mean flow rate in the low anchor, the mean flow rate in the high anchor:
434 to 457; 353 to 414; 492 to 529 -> 3.3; 9.92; 8.64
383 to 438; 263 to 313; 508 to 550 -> 7.0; 11.9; 7.47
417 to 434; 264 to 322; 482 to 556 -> 3.5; 12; 7.71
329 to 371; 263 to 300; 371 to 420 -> -4.8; 11.6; 9.16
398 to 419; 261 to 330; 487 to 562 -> 3.3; 12.1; 7.29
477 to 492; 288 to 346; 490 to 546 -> -0.6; 12.2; 8.11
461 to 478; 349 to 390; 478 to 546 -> 1.2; 10.7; 8.3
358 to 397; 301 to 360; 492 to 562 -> 2.0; 12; 7.16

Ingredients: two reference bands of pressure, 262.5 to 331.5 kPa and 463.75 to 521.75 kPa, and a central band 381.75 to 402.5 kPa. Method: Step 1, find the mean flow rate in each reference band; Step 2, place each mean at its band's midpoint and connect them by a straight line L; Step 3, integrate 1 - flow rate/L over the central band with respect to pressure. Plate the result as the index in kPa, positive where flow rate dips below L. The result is 1.6 kPa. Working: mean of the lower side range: 12.1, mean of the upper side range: 8.74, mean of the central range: 9.67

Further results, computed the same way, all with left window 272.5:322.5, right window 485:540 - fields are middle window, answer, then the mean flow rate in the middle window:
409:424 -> 3.8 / 7.57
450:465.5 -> 2.4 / 7.95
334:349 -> 0.6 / 11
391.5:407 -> 1.8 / 9.26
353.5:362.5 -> -0.1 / 11.3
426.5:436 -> 2.1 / 7.66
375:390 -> 1.3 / 9.84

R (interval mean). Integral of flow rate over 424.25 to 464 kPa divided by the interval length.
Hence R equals 7.86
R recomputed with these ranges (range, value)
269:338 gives 12.2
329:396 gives 10.8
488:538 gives 8.46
